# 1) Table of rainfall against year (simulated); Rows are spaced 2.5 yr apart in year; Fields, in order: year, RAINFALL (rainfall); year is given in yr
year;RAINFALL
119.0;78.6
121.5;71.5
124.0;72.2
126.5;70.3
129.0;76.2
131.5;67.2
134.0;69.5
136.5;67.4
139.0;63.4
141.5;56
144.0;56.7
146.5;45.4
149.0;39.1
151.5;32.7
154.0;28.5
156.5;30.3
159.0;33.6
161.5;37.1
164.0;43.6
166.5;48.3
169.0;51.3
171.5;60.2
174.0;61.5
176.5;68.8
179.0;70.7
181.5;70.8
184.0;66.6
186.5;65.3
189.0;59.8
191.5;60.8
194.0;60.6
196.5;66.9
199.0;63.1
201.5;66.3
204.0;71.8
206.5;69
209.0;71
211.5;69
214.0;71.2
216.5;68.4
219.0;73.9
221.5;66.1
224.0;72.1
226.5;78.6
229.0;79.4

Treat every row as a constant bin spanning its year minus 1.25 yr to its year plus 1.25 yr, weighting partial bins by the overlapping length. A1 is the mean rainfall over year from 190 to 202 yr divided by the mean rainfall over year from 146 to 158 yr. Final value 1.83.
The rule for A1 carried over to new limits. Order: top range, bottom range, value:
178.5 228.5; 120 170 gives 1.28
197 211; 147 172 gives 1.70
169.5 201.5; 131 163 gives 1.35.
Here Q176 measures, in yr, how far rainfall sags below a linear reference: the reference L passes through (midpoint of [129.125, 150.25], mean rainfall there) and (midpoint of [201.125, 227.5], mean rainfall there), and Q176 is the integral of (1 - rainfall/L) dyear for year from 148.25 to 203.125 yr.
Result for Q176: 9.3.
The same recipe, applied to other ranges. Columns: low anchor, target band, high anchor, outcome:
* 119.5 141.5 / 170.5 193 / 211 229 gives 1.9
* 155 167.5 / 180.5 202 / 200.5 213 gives -2.2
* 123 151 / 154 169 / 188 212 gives 5.8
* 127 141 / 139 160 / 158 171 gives 5.5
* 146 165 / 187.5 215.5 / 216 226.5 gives -2.7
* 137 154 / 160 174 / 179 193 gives 2.0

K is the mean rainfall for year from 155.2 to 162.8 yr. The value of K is 33.7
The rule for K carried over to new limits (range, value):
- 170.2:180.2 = 65.2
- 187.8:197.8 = 62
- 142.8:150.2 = 47.1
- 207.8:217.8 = 69.9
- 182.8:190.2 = 63.9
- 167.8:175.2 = 57.7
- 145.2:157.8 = 35.3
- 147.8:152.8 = 35.8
